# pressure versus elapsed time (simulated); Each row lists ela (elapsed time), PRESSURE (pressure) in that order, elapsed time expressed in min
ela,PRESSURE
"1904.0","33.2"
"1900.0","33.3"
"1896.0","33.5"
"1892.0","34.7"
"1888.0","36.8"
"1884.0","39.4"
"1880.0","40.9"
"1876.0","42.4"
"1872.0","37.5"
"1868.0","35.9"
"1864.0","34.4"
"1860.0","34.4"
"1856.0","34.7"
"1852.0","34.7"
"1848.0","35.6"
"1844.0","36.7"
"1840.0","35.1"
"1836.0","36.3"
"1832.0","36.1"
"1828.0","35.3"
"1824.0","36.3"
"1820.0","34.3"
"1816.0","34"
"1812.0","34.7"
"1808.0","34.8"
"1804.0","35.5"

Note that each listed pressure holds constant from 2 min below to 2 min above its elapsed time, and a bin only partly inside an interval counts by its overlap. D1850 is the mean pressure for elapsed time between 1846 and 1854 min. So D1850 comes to 35.2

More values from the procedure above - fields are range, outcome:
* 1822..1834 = 35.9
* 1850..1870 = 34.8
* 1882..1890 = 38.1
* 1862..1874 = 35.9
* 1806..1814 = 34.8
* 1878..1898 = 37.1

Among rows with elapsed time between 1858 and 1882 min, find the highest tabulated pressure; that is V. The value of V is 42.4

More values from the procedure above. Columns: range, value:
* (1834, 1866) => 36.7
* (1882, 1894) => 39.4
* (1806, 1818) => 34.8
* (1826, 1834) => 36.1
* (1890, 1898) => 34.7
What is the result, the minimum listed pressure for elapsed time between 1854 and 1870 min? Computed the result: 34.4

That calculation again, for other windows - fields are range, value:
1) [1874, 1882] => 40.9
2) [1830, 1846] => 35.1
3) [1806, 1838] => 34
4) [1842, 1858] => 34.7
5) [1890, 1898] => 33.5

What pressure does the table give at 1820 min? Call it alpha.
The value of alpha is 34.3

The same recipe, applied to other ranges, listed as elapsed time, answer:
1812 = 34.7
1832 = 36.1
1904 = 33.2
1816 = 34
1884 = 39.4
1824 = 36.3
